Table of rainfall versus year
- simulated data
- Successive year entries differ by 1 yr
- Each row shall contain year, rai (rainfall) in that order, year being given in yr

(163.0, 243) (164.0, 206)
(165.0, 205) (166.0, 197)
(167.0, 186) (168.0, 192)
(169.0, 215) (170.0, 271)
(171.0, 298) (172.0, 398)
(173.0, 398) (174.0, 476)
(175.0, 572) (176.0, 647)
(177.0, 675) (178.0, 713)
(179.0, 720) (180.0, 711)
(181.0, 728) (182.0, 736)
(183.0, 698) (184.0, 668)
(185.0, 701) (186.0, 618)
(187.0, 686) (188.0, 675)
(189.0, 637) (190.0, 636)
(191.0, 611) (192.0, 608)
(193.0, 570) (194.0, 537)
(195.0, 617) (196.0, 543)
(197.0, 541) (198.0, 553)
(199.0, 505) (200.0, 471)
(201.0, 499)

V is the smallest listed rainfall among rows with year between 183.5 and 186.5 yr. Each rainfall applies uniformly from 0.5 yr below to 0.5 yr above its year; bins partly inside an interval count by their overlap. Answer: 618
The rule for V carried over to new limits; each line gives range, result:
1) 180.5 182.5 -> 728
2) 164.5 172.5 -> 186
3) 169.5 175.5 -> 271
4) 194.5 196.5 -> 543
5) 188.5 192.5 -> 608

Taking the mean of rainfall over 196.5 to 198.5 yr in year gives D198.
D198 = 547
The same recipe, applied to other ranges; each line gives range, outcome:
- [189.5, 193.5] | 606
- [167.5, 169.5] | 204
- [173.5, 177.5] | 592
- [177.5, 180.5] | 715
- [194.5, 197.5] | 567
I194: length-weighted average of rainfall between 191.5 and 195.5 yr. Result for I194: 583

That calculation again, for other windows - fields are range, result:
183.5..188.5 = 670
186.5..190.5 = 658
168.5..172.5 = 296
